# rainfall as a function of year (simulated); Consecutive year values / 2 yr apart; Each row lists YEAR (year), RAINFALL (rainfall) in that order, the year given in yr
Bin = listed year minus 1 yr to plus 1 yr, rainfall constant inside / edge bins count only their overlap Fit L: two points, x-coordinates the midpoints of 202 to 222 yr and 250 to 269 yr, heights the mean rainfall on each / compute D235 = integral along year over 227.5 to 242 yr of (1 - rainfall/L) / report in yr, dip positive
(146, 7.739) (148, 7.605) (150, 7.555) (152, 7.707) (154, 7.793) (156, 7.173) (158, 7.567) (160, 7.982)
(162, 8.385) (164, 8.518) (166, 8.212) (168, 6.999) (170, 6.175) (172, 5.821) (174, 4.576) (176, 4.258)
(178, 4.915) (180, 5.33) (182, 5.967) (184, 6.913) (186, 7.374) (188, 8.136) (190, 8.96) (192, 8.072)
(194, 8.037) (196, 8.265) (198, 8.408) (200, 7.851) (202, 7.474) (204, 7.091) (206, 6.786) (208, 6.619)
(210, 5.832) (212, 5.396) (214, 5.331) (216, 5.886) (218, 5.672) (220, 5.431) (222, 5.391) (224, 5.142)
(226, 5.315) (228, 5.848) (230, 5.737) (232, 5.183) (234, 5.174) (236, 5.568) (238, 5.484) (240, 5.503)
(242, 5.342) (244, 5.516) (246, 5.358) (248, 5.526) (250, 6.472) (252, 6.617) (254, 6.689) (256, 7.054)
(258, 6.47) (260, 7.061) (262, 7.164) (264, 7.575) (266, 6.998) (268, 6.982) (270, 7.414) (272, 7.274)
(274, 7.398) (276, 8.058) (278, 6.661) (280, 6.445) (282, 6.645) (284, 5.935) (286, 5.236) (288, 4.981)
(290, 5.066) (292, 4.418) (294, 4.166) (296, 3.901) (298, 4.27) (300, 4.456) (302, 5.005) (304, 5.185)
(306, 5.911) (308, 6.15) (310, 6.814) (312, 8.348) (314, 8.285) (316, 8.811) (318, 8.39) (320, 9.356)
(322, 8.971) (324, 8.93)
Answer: 2.2 yr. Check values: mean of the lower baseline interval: 6.05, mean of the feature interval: 5.48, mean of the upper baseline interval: 6.93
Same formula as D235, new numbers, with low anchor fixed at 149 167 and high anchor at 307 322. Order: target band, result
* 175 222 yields 7.5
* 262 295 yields 6.9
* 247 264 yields 2.8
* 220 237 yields 5.4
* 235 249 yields 4.4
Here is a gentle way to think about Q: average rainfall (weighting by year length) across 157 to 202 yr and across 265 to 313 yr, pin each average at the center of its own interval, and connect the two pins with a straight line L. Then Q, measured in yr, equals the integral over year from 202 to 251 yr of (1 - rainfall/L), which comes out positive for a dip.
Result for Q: 6.76 yr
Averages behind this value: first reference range 7.13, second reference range 5.99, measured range 5.73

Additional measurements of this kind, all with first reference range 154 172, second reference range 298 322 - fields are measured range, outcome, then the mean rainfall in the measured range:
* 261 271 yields -0.15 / 7.23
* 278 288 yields 1.47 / 6.02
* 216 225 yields 2.27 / 5.46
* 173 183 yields 3.30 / 5.01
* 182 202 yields -1.23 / 7.87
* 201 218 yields 2.51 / 6.26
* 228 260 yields 5.87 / 5.88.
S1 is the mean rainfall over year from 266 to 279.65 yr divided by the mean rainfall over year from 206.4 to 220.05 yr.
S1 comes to 1.25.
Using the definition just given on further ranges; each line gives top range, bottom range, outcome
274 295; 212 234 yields 1.07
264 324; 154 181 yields 0.98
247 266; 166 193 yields 1.04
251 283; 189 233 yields 1.08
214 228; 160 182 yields 0.86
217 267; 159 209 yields 0.84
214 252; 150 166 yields 0.71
